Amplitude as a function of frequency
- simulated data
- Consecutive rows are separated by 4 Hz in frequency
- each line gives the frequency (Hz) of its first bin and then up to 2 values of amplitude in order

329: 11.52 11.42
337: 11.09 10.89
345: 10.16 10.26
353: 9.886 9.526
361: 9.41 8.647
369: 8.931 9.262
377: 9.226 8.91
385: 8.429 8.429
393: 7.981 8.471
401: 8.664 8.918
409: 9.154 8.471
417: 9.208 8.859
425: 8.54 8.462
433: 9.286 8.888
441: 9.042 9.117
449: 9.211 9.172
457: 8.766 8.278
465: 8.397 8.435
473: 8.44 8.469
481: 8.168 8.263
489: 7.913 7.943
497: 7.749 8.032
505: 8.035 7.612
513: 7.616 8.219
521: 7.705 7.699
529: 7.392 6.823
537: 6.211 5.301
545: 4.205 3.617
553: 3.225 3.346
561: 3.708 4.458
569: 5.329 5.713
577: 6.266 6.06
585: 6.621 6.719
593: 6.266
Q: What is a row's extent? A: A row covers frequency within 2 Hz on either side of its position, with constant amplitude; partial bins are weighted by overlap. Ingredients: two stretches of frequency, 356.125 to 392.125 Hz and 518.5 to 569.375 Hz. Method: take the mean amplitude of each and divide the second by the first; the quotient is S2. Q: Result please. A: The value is 0.6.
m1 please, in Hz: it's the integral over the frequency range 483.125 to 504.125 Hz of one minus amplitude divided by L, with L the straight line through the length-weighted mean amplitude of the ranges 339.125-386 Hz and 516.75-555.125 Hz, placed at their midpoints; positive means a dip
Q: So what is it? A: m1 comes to -3.7 Hz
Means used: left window 9.48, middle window 7.98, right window 5.93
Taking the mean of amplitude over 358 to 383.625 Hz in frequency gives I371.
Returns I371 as 9.07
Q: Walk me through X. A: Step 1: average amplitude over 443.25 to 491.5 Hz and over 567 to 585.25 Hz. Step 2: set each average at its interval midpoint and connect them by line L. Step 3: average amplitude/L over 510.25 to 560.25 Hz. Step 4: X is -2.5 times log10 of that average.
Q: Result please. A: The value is 0.18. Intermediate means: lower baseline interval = 8.54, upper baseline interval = 5.94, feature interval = 5.92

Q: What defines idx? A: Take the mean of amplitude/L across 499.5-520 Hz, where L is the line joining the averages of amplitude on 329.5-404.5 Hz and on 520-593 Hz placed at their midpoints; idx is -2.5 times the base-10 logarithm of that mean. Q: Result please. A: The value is -0.21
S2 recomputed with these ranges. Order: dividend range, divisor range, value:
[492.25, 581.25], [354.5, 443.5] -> 0.70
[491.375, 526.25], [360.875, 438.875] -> 0.89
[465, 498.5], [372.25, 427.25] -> 0.94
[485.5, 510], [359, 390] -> 0.89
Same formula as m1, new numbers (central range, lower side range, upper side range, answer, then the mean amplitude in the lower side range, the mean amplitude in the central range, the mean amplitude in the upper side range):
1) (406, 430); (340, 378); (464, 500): 0.3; 9.6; 8.8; 8.19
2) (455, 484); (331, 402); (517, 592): -4.2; 9.43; 8.42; 5.66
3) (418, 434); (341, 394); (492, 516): -0.3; 9.25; 8.78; 7.84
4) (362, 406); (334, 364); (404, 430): 3.4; 10.2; 8.73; 8.81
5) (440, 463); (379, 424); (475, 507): -1.6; 8.68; 8.93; 8.07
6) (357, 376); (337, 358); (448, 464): 1.7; 10.3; 9.12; 8.81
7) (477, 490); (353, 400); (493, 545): -0.9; 8.88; 8.18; 7.27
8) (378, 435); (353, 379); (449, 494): 1.3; 9.22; 8.71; 8.43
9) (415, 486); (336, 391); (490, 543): -3.6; 9.48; 8.73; 7.42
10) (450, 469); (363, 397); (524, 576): -4.4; 8.71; 8.66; 5.13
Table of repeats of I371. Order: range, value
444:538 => 8.08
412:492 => 8.66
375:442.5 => 8.76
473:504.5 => 8.1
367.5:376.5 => 9.13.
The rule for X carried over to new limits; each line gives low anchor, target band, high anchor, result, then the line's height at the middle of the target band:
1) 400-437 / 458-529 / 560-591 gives -0.10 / 7.33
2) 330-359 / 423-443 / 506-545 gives 0.00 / 8.81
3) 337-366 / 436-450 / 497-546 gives -0.08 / 8.45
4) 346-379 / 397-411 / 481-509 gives 0.01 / 8.97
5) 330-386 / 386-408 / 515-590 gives 0.05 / 8.96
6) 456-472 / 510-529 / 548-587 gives -0.19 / 6.53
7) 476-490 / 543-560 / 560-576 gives 0.48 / 5.59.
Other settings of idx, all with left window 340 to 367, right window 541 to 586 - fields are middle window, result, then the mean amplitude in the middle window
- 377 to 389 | 0.044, 8.72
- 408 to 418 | -0.067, 8.9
